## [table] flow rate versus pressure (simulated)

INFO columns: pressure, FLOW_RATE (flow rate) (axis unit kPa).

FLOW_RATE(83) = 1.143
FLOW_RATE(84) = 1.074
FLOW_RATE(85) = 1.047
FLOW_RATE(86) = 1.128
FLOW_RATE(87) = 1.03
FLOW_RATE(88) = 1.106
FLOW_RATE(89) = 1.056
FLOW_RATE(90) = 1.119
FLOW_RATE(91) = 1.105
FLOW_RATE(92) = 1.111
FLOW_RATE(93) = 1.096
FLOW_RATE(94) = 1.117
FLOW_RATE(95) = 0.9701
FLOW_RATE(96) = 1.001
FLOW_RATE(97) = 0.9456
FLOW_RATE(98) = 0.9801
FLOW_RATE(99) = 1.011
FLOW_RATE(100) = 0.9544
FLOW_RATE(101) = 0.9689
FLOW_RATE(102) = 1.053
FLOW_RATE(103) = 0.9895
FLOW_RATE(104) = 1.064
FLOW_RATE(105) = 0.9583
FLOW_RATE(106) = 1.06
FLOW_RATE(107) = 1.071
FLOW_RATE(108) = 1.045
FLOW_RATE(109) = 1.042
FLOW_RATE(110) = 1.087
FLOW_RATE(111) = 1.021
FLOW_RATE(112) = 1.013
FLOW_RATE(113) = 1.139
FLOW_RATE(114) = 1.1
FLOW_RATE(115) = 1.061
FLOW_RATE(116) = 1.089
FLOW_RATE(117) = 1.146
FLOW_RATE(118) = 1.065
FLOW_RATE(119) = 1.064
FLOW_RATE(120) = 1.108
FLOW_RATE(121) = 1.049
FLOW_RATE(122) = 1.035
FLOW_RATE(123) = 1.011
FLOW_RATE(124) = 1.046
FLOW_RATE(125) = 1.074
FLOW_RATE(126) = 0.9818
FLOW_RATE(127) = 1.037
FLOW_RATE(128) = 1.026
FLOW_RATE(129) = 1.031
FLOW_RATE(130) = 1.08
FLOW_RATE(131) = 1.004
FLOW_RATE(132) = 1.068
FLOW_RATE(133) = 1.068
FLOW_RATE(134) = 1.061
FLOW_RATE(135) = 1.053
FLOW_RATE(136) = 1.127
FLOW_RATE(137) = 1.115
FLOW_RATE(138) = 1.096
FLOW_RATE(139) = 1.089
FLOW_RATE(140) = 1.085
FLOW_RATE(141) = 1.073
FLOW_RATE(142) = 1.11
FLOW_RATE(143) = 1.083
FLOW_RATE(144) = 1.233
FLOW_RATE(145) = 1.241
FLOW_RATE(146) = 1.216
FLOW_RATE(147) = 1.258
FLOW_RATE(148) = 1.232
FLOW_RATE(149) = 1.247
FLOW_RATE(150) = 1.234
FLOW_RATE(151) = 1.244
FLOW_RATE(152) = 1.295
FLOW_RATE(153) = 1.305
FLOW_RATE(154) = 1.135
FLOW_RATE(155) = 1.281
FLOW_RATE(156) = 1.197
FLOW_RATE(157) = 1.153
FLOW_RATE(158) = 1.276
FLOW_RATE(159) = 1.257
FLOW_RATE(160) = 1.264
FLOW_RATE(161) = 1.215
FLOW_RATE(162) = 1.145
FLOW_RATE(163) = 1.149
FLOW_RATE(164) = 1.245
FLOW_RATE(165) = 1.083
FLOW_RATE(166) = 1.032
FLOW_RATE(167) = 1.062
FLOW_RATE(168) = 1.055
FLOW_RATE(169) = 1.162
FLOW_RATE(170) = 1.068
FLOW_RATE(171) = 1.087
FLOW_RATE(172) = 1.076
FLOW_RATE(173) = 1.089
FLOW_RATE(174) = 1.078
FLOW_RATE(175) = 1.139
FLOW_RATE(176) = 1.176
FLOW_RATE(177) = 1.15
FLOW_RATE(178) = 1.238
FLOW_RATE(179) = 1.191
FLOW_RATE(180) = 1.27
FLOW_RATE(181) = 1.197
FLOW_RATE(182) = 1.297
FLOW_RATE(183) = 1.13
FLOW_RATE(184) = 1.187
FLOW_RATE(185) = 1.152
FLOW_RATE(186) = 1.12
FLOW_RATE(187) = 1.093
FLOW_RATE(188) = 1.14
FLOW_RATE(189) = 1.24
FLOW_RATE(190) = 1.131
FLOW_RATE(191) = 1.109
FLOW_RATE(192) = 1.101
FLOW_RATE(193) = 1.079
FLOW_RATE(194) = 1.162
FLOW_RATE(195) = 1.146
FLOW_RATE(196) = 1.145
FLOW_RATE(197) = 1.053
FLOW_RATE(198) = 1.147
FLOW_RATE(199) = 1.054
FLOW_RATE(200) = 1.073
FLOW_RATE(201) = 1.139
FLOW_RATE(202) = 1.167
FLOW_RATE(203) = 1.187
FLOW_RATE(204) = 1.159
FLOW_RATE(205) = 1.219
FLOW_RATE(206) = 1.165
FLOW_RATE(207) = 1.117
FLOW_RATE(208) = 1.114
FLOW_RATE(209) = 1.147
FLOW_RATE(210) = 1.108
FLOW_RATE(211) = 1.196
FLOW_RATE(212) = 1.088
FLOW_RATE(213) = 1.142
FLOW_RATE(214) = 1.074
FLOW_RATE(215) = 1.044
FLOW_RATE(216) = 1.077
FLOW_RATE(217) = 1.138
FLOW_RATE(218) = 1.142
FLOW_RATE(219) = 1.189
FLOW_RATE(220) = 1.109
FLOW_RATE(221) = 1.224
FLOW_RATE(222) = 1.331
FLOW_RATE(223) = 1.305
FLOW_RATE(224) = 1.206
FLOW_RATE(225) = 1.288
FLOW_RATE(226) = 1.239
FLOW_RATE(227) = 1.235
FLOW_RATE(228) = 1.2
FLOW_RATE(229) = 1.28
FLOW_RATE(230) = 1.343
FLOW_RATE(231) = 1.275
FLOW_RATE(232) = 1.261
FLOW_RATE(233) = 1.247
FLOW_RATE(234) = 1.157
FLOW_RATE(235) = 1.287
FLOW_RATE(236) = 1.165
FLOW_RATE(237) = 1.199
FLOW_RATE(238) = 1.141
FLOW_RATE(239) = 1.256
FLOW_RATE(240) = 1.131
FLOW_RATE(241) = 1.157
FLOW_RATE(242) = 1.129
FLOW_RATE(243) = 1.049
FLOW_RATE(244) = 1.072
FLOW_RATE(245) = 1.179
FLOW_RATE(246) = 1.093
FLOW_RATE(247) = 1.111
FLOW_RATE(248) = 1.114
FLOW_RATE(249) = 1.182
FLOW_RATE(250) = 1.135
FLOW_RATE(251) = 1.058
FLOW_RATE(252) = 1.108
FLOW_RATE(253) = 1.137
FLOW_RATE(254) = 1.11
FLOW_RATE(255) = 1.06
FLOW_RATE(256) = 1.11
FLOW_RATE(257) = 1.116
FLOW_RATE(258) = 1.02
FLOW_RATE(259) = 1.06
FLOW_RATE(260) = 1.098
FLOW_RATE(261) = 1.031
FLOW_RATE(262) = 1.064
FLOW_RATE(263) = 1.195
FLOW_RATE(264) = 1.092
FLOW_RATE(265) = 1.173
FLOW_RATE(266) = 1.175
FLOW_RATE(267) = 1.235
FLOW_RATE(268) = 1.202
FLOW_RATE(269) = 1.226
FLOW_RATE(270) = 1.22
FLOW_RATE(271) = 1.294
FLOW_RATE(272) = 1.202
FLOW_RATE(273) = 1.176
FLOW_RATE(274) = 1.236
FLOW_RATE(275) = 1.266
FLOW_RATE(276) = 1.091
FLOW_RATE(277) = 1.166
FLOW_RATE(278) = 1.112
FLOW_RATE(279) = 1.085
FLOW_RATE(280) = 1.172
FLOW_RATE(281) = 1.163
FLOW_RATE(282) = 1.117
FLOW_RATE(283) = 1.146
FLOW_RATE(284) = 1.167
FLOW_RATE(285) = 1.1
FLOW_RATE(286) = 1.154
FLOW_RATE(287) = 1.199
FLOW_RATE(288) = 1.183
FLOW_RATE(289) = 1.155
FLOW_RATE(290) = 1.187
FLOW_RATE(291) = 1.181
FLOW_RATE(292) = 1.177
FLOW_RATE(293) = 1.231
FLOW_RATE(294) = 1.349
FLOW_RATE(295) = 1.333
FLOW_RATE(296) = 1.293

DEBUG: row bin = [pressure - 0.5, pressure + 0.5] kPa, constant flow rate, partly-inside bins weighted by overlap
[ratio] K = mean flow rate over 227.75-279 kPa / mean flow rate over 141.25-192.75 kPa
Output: 1.0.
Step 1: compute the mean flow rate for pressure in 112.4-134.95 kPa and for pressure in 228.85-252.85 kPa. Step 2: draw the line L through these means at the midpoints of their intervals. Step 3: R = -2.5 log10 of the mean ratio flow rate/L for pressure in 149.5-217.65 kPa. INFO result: -0.04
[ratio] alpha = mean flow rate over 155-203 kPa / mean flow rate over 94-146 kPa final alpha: 1.1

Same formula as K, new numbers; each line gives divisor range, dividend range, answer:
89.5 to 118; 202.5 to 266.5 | 1.10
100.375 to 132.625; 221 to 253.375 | 1.13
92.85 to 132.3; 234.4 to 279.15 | 1.10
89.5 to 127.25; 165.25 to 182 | 1.08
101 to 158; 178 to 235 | 1.06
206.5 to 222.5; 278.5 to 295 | 1.03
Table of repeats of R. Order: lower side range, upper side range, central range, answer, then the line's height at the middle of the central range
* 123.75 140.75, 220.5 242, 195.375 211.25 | 0.05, 1.18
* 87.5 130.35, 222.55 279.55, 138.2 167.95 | -0.10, 1.09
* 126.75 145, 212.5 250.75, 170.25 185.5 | -0.03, 1.13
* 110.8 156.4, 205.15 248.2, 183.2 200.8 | 0.03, 1.15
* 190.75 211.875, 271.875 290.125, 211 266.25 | -0.01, 1.15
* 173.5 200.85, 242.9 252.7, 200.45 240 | -0.06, 1.13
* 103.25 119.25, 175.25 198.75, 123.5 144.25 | 0.02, 1.09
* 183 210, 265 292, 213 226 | -0.03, 1.15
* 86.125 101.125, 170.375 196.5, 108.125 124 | 0.00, 1.07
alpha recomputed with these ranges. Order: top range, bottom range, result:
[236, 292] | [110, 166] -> 1.02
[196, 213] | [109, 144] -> 1.06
